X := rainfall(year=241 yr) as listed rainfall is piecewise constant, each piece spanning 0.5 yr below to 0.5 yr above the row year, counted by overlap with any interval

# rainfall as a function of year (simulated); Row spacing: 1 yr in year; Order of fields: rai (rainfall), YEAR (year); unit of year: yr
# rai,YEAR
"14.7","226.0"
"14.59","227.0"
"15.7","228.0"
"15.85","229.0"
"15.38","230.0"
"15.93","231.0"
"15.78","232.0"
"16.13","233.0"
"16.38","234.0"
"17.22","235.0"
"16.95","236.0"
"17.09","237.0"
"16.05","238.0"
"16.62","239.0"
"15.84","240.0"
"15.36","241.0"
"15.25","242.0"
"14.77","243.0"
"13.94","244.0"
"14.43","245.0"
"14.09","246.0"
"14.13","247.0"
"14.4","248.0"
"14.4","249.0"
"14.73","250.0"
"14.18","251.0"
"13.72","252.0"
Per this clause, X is 15.36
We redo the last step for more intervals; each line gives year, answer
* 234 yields 16.38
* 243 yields 14.77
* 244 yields 13.94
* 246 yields 14.09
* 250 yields 14.73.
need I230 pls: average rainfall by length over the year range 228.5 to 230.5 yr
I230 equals 15.6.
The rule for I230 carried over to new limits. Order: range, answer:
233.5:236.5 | 16.8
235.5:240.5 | 16.5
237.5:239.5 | 16.3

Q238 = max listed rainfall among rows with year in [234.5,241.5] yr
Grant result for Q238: 17.22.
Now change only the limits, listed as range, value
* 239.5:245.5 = 15.84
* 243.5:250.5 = 14.73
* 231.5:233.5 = 16.13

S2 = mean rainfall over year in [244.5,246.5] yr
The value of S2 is 14.3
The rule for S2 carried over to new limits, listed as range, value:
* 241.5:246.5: 14.5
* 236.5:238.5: 16.6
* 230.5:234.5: 16.1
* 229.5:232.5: 15.7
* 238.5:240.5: 16.2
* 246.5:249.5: 14.3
